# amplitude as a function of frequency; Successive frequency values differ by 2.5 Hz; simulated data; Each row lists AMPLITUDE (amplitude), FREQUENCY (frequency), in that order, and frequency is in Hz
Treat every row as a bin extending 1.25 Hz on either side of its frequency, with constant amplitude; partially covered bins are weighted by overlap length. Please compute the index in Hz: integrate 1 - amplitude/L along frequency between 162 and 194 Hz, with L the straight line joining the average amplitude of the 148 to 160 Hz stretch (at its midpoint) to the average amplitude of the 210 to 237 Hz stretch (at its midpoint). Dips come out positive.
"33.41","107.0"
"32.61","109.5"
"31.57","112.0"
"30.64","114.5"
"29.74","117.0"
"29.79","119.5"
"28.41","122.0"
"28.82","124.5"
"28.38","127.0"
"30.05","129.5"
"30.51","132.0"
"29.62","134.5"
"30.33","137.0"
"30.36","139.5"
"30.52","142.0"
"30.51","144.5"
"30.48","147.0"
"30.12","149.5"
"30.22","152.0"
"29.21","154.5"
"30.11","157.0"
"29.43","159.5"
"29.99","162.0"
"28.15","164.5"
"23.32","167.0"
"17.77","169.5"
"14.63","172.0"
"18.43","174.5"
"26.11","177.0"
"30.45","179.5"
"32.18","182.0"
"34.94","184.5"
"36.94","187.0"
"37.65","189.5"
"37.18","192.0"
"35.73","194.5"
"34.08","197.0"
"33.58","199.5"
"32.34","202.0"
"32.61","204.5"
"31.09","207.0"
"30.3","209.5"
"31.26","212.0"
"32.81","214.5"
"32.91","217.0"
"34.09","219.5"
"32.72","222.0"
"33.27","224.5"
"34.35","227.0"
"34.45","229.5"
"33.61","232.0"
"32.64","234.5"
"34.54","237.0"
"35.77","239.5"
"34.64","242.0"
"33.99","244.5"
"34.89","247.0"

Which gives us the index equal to 2.8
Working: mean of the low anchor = 29.9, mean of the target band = 28.4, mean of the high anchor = 33.2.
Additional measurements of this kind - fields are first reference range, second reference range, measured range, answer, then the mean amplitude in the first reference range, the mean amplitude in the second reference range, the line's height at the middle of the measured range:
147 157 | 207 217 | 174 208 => -1.8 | 30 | 31.6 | 31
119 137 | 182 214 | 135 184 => 5.8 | 29.4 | 33.9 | 31.4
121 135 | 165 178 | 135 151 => -2.5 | 29.3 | 20.4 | 26.2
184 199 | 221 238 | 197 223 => 1.8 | 36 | 33.7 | 34.9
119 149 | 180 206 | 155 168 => 1.5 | 29.8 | 34.6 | 32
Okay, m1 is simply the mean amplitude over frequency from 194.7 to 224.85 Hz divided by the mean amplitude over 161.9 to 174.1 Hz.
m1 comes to 1.50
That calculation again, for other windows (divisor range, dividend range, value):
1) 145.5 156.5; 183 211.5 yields 1.14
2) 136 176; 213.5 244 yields 1.25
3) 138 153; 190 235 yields 1.10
